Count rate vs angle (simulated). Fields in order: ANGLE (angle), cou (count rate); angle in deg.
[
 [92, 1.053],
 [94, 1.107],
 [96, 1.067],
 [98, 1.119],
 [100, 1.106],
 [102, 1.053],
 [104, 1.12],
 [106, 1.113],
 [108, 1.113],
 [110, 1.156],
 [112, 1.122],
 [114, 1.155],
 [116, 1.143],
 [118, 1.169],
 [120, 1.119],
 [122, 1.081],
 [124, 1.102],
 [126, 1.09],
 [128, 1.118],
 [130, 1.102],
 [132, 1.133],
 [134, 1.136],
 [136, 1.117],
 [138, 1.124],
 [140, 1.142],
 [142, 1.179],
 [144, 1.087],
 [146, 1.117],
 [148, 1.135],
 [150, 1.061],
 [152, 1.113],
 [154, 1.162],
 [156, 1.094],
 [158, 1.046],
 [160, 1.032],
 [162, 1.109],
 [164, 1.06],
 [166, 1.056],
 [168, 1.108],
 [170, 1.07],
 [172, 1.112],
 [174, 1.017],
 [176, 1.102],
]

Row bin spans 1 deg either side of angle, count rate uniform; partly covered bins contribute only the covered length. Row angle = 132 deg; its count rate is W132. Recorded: 1.133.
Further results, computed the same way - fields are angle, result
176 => 1.102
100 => 1.106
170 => 1.07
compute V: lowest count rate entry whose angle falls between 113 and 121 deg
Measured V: 1.119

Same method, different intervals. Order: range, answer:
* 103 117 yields 1.113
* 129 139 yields 1.102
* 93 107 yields 1.053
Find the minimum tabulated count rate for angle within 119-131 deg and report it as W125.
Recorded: 1.081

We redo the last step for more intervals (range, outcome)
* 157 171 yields 1.032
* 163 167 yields 1.056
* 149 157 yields 1.061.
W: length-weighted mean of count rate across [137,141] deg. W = 1.13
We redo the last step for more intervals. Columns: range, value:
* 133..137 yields 1.13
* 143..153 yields 1.1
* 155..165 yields 1.07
